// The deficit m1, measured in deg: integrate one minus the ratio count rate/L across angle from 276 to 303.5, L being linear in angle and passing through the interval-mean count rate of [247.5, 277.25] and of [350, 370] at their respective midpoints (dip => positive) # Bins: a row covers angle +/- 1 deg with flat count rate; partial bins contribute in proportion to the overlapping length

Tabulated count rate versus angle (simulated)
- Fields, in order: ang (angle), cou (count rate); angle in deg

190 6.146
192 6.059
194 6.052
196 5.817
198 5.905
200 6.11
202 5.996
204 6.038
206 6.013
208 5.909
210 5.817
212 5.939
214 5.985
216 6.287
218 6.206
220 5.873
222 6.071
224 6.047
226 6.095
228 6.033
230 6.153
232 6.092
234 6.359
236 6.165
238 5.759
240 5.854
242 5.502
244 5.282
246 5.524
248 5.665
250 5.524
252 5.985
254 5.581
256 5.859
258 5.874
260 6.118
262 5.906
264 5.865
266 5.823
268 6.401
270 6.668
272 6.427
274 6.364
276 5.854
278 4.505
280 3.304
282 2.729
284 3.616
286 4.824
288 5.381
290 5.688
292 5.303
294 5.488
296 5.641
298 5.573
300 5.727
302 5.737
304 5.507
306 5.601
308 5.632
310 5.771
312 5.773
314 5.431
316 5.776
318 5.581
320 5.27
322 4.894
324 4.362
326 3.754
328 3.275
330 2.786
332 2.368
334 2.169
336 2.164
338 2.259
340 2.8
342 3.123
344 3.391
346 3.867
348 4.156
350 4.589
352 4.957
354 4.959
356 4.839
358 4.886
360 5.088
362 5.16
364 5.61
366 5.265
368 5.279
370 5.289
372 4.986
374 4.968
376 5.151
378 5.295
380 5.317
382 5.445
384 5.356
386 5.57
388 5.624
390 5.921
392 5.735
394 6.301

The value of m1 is 3.8 deg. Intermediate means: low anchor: 5.99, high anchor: 5.1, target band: 4.93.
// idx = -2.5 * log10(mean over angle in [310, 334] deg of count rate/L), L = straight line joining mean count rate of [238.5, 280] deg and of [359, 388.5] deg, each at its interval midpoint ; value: 0.24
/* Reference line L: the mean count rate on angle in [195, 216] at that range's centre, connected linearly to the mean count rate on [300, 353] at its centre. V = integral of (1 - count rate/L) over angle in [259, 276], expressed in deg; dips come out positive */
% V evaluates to -3.6 deg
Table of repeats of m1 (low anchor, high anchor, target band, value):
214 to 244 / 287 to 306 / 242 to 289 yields 2.7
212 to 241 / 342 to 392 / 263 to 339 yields 9.0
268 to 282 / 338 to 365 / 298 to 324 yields -3.3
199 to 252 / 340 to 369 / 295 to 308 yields -1.2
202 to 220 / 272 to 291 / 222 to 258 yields -2.3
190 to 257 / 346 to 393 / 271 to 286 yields 2.5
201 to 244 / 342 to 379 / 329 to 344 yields 7.3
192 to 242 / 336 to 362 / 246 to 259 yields -0.6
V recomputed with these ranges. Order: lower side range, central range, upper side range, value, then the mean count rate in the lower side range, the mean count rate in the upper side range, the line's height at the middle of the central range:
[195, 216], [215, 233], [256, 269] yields -0.4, 5.97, 5.99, 5.97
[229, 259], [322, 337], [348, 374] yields 6.1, 5.81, 5.04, 5.24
